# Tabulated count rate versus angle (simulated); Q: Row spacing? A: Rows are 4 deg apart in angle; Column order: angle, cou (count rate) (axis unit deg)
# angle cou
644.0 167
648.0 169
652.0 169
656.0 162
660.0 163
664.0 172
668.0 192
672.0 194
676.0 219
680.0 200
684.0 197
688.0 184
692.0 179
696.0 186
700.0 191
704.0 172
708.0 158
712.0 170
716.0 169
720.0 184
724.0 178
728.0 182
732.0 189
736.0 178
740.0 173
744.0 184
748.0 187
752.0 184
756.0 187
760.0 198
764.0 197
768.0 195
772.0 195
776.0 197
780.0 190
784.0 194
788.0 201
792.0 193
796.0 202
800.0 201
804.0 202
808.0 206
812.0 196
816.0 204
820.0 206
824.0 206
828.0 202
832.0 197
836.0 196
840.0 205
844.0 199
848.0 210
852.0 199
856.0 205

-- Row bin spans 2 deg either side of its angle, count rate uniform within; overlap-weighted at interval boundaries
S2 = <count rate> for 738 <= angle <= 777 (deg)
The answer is 190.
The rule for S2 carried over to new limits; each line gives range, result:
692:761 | 180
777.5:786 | 192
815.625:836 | 202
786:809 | 201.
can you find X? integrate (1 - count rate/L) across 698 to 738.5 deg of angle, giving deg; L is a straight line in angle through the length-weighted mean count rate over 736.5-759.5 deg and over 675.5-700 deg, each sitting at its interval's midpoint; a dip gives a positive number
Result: 2.3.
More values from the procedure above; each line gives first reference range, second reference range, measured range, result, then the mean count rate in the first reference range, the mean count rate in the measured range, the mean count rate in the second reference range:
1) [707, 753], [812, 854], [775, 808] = -0.9 deg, 178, 198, 202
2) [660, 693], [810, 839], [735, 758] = 1.6 deg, 191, 182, 201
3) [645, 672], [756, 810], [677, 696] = -1.4 deg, 173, 191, 197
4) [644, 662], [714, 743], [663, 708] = -4.5 deg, 166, 189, 179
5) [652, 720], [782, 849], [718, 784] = 1.3 deg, 181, 188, 201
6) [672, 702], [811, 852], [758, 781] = 0.3 deg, 194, 196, 202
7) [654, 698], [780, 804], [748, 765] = 0.3 deg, 186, 191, 198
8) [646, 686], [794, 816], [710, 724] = 1.1 deg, 184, 175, 202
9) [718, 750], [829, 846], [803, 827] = -0.9 deg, 182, 203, 199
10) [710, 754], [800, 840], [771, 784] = -0.2 deg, 180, 194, 202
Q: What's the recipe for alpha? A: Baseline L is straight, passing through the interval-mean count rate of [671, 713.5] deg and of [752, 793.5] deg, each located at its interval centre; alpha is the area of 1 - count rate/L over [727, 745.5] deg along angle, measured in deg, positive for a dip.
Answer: 0.9 deg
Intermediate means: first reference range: 186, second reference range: 194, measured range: 181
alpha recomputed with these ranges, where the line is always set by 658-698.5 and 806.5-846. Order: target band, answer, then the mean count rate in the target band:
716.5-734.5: 1.0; 182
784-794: 0.1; 196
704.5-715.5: 1.5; 166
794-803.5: -0.1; 202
